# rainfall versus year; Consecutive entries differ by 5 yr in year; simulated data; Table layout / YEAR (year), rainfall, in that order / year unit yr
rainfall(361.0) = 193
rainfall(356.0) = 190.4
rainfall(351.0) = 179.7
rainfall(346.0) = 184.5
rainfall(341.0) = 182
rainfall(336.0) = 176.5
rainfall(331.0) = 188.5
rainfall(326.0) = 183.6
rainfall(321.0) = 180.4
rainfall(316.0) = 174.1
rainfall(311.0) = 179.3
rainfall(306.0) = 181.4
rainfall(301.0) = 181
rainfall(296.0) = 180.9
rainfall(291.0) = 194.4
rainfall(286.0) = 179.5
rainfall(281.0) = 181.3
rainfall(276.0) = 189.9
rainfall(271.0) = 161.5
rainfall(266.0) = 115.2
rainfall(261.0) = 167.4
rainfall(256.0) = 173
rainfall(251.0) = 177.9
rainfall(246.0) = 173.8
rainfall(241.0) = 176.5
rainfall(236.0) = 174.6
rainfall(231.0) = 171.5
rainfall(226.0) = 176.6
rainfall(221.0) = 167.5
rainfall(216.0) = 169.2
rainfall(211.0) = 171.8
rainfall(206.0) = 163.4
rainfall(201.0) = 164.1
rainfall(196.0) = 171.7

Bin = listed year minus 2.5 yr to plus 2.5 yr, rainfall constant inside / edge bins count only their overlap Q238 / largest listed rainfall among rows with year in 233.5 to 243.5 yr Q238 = 176.5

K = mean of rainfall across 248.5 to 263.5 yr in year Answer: 173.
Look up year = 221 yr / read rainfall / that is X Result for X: 167.5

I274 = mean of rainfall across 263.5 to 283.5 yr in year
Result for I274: 162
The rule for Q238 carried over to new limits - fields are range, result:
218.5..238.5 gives 176.6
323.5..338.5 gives 188.5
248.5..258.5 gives 177.9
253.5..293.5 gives 194.4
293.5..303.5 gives 181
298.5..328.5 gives 183.6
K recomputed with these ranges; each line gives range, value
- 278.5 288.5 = 180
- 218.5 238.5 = 173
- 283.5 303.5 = 184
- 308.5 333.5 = 181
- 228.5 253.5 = 175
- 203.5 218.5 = 168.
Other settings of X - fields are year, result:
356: 190.4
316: 174.1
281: 181.3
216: 169.2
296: 180.9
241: 176.5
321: 180.4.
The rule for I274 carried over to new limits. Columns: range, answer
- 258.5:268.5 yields 141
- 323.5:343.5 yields 183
